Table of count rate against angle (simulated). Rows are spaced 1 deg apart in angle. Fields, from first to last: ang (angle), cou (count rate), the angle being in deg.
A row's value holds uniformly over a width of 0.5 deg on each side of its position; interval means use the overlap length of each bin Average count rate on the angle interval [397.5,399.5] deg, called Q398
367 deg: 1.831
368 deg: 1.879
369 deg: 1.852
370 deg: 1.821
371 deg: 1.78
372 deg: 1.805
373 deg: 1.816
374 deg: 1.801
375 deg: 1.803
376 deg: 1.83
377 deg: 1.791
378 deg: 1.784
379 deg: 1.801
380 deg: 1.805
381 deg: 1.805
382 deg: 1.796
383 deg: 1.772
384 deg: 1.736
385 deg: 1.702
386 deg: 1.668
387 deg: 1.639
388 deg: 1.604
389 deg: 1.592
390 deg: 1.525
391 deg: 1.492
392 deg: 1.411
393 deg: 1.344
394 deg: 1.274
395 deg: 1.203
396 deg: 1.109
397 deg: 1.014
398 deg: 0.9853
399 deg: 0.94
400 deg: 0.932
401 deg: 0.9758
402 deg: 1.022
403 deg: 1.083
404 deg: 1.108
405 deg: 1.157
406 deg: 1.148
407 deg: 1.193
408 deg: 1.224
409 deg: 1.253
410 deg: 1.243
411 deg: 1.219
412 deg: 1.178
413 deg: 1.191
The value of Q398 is 0.963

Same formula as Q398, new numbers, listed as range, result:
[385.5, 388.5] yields 1.64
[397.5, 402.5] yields 0.971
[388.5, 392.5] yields 1.5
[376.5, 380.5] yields 1.8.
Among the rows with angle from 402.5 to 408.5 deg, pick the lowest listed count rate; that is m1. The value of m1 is 1.083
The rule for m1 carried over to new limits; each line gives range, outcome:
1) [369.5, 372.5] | 1.78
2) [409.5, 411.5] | 1.219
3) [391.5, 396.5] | 1.109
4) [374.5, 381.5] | 1.784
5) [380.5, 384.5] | 1.736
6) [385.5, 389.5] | 1.592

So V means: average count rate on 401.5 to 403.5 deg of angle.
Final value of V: 1.05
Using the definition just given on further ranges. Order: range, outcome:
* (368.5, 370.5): 1.84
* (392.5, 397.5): 1.19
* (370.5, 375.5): 1.8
